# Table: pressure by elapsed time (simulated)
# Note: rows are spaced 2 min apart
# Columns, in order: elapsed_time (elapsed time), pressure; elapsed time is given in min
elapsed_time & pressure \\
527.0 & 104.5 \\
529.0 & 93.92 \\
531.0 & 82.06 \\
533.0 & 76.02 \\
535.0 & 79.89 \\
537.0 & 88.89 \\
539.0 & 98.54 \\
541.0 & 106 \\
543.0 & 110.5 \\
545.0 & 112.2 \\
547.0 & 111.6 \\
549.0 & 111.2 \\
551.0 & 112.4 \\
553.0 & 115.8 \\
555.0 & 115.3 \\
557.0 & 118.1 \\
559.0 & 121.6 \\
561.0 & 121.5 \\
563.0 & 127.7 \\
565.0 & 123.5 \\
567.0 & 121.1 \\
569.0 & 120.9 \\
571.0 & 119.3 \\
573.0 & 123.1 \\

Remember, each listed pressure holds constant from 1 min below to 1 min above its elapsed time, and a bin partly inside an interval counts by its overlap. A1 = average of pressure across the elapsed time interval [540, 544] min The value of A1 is 108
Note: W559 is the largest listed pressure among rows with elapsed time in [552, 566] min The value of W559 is 127.7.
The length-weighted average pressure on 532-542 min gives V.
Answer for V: 89.9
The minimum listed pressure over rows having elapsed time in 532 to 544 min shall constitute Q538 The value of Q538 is 76.02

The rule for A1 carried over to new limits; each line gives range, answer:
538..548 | 108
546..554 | 113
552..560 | 118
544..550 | 112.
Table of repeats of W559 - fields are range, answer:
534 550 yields 112.2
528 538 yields 93.92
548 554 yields 115.8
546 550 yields 111.6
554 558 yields 118.1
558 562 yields 121.6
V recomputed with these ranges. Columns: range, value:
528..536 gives 83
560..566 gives 124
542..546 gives 111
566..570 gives 121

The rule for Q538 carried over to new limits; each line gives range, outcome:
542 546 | 110.5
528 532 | 82.06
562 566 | 123.5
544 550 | 111.2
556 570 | 118.1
